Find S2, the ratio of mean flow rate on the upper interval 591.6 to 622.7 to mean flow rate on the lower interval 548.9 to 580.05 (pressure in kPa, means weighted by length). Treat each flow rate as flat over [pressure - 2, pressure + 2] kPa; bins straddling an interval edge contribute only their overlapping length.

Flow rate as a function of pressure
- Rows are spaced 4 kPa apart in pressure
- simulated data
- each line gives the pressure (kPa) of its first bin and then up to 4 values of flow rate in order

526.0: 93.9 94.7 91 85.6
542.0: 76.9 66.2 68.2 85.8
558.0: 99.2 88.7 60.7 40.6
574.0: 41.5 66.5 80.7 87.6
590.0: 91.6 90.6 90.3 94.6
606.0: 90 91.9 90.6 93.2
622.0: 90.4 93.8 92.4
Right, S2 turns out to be 1.3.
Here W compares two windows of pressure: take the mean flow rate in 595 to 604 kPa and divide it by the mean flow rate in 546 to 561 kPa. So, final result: 1.12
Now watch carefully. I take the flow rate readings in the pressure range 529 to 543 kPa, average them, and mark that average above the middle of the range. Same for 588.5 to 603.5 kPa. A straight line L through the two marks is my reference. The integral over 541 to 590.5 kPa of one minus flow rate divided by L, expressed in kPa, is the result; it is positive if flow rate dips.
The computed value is 9.2 kPa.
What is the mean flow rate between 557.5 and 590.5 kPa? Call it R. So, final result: 71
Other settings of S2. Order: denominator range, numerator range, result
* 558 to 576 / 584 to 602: 1.45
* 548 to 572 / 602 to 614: 1.24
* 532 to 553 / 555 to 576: 0.86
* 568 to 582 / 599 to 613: 1.70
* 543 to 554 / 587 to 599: 1.27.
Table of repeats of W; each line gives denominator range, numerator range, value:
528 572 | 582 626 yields 1.16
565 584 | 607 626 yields 1.58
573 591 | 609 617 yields 1.23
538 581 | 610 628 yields 1.31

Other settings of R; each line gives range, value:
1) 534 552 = 76.1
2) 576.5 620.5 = 88.2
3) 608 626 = 91.8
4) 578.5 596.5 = 85.9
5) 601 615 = 91.7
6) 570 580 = 51.3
